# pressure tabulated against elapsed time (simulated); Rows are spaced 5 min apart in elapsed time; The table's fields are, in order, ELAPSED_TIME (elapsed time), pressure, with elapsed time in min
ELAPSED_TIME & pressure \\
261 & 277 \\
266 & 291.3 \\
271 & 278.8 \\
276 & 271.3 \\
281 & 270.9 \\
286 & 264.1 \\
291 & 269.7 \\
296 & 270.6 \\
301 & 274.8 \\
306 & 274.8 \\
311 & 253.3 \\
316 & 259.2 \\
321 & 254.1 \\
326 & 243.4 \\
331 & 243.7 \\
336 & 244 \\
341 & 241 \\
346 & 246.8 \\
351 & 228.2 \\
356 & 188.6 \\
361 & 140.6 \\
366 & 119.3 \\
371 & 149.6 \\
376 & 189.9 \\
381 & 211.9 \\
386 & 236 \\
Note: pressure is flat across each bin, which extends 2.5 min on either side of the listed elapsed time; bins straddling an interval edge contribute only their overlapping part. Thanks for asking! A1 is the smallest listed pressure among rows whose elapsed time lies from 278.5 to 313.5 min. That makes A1 253.3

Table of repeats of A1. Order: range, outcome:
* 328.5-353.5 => 228.2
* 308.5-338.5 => 243.4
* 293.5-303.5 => 270.6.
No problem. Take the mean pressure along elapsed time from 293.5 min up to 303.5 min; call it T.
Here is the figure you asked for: 273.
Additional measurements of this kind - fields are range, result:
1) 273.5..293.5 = 269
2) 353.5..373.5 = 150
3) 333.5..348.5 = 244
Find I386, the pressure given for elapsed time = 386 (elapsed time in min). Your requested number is 236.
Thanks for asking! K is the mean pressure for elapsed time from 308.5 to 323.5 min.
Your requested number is 256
